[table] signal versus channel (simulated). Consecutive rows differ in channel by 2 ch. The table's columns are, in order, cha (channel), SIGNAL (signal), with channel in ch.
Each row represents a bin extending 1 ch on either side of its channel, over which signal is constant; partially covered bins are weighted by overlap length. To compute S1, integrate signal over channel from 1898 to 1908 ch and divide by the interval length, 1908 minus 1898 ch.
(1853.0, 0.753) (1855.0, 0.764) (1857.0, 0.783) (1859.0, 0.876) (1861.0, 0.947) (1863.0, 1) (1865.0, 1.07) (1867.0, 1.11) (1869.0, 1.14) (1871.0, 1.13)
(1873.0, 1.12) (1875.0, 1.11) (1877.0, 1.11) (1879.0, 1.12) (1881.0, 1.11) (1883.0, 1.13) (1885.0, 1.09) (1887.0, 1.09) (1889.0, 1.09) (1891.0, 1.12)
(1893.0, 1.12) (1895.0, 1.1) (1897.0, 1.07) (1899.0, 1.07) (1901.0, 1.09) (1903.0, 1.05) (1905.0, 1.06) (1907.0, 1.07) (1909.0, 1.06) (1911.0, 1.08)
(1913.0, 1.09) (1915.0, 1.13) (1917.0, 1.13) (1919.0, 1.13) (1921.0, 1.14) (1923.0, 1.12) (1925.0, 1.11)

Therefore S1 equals 1.07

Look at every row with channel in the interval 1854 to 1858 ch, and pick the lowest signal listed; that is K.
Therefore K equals 0.764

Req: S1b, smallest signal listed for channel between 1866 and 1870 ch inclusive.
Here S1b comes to 1.11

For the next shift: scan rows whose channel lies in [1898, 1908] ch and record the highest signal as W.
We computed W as 1.09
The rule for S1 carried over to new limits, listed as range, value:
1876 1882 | 1.11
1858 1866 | 0.973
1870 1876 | 1.12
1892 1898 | 1.1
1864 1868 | 1.09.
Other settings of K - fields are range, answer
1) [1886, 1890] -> 1.09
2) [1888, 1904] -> 1.05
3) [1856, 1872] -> 0.783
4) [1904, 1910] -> 1.06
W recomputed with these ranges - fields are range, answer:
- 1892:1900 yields 1.12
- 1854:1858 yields 0.783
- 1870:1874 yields 1.13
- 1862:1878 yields 1.14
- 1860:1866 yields 1.07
